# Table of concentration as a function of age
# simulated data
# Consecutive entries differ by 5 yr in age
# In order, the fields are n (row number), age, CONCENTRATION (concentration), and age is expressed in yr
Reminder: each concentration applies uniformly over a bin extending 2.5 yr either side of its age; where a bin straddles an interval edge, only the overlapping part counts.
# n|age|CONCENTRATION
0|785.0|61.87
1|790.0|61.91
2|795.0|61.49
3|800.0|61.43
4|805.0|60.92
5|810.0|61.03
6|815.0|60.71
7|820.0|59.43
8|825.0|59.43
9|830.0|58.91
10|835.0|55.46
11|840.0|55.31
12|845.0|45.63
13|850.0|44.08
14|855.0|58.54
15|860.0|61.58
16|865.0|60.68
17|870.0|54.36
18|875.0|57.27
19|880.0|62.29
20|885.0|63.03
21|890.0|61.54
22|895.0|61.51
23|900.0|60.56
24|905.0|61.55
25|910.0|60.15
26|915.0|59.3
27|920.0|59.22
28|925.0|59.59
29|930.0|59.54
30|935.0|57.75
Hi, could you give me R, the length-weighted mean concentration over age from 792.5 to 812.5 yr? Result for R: 61.2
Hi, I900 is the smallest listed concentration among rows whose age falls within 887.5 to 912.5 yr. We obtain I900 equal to 60.15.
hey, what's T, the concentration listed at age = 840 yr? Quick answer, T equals 55.31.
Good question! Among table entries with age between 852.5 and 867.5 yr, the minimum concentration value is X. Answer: 58.54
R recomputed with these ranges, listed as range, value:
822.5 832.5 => 59.2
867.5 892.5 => 59.7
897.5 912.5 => 60.8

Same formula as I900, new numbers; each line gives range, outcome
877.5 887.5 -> 62.29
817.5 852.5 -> 44.08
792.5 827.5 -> 59.43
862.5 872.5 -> 54.36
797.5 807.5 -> 60.92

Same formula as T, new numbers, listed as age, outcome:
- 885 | 63.03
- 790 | 61.91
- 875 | 57.27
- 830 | 58.91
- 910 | 60.15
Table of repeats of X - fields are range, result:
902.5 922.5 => 59.22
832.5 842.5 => 55.31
